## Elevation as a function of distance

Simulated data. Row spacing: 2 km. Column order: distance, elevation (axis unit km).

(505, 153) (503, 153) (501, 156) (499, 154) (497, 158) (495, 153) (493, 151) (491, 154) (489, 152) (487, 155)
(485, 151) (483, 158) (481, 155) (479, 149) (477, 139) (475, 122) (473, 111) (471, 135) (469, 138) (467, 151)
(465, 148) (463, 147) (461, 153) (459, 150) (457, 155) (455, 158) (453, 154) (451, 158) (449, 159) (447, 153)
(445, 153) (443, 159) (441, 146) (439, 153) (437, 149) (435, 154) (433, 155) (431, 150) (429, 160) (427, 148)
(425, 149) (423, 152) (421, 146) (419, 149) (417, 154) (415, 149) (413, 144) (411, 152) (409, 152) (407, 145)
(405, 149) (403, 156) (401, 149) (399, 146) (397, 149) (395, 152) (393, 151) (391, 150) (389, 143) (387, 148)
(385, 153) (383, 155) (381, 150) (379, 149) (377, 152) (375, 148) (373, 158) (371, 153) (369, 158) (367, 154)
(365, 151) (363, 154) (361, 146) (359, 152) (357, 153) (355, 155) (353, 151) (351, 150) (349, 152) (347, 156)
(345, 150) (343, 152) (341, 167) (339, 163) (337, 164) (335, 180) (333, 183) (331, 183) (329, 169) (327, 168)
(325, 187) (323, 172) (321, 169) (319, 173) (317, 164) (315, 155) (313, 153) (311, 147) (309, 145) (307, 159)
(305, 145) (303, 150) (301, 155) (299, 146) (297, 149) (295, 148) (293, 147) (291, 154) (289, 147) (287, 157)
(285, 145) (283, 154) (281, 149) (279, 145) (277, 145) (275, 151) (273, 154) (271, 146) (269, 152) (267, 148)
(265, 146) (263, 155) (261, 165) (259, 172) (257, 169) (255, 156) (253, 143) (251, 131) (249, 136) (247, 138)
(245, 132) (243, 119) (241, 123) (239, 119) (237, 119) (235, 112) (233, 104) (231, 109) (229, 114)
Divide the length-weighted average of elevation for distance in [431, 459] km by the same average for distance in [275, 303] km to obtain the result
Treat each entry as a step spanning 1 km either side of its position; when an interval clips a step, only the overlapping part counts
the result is 1.03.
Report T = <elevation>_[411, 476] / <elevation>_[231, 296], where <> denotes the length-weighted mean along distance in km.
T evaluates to 1.0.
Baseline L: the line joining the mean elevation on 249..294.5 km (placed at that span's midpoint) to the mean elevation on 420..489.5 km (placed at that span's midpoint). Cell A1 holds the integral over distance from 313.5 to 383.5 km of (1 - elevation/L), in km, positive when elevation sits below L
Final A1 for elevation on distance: -4.5 km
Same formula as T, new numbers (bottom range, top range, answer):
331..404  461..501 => 0.95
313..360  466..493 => 0.88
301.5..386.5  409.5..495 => 0.95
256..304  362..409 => 0.99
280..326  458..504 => 0.95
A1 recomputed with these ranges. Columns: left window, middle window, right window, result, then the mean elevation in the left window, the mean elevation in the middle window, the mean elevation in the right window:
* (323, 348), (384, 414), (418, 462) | 1.84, 169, 149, 153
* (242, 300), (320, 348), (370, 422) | -3.68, 148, 169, 150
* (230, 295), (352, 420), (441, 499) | -2.11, 142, 151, 149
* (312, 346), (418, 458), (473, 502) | 0.50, 168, 153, 149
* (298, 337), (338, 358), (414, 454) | 0.70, 163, 155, 152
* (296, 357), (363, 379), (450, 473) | 0.31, 160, 153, 148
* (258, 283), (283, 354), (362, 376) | -2.60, 152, 159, 154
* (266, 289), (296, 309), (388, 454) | -0.04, 150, 150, 151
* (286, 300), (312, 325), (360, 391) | -1.37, 150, 166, 151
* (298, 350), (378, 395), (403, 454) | 0.63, 162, 150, 152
